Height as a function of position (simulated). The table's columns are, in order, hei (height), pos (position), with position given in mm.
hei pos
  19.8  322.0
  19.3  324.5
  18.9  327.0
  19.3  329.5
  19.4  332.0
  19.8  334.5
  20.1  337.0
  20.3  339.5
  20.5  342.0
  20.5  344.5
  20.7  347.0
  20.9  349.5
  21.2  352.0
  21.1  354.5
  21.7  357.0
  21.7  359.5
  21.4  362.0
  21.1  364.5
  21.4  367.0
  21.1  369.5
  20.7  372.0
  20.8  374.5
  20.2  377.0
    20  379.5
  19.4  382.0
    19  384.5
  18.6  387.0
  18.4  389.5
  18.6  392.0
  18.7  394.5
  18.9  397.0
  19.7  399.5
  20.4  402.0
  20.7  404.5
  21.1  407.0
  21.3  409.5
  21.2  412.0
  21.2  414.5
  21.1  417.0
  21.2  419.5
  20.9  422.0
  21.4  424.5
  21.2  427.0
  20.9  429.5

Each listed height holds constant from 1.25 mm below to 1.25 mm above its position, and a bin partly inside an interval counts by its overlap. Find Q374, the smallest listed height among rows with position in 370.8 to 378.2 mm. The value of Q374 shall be 20.2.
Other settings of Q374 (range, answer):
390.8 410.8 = 18.6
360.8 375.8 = 20.7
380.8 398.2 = 18.4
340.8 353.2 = 20.5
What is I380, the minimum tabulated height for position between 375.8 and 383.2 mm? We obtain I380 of 19.4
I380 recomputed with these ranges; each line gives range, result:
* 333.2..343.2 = 19.8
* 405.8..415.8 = 21.1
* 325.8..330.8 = 18.9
